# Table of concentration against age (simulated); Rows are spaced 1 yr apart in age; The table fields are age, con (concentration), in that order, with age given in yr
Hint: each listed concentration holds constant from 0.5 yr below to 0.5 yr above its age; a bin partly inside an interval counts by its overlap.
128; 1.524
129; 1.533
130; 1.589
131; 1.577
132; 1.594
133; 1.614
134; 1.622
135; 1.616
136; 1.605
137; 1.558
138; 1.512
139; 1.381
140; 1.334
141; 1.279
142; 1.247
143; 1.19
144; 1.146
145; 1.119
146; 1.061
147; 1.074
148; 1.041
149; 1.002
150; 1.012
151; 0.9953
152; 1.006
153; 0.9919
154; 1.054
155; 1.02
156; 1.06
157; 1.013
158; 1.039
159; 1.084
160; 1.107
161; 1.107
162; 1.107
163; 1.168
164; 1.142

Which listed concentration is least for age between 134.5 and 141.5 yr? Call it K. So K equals 1.279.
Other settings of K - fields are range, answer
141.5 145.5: 1.119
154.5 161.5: 1.013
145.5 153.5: 0.9919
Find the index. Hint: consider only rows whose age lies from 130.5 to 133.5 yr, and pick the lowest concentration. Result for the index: 1.577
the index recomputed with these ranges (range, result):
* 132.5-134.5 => 1.614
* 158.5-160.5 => 1.084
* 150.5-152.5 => 0.9953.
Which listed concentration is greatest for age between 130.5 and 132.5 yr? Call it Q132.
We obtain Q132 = 1.594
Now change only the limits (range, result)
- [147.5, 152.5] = 1.041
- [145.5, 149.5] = 1.074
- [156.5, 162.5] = 1.107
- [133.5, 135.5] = 1.622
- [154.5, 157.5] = 1.06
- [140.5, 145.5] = 1.279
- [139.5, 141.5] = 1.334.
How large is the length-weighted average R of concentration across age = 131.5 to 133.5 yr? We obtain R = 1.6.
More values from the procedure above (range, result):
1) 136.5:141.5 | 1.41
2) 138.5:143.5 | 1.29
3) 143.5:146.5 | 1.11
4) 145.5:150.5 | 1.04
